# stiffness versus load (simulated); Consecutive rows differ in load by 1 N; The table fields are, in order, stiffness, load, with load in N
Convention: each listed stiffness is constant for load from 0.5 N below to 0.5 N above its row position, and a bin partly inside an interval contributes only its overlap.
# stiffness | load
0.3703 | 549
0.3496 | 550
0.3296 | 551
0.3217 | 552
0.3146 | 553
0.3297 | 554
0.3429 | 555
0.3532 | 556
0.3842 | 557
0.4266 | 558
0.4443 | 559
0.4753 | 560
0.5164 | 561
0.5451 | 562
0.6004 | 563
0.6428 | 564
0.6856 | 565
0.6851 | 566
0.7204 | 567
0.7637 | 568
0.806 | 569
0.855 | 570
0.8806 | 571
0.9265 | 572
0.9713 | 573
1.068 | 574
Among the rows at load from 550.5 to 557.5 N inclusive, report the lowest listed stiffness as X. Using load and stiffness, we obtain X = 0.3146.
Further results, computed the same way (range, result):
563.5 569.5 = 0.6428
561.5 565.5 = 0.5451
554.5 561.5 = 0.3429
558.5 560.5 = 0.4443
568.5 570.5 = 0.806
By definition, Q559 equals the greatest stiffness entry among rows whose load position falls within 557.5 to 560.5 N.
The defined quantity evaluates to 0.4753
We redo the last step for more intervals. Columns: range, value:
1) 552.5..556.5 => 0.3532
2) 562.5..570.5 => 0.855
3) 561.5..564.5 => 0.6428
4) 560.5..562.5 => 0.5451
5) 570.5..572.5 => 0.9265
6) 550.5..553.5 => 0.3296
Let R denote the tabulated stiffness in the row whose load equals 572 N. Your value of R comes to 0.9265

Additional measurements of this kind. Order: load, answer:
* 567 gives 0.7204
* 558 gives 0.4266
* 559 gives 0.4443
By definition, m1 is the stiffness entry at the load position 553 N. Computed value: 0.3146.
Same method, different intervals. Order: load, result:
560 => 0.4753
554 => 0.3297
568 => 0.7637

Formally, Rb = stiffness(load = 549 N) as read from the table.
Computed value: 0.3703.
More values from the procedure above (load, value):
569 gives 0.806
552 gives 0.3217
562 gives 0.5451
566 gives 0.6851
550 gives 0.3496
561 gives 0.5164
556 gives 0.3532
